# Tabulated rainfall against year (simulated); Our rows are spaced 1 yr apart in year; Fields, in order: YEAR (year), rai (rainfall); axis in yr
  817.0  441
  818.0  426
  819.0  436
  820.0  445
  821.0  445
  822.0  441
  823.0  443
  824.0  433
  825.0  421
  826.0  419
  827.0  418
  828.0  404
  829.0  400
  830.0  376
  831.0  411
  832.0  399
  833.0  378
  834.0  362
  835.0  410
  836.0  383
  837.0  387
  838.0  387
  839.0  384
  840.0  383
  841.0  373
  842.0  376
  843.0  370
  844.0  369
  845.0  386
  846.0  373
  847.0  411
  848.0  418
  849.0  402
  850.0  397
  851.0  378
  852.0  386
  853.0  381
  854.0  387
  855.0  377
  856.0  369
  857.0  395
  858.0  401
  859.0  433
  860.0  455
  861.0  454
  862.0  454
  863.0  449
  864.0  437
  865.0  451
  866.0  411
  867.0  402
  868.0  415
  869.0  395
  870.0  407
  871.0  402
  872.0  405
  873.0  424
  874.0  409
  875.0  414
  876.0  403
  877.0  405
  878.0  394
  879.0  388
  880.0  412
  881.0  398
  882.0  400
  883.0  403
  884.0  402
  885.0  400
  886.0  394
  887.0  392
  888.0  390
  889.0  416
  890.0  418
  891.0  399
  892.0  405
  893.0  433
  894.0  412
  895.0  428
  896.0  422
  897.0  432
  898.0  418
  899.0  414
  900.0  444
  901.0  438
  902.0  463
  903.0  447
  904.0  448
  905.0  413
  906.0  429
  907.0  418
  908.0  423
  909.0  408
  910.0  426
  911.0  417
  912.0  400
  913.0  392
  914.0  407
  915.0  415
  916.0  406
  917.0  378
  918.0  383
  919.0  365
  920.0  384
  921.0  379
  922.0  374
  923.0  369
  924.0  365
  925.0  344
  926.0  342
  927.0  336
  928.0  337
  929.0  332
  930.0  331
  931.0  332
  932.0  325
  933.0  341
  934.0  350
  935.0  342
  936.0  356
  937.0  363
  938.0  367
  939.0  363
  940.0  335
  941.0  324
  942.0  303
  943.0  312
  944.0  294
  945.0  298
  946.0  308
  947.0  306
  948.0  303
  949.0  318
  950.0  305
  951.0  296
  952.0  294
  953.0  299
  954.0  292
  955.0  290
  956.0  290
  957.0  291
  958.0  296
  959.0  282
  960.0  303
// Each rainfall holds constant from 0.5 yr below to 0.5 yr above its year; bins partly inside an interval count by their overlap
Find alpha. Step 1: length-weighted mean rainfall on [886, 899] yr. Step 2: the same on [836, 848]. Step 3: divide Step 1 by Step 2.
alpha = 1.08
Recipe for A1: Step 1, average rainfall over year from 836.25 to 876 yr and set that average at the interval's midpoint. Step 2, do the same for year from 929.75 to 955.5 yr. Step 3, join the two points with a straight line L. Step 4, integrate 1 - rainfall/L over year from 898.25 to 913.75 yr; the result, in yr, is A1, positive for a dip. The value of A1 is -3.02 yr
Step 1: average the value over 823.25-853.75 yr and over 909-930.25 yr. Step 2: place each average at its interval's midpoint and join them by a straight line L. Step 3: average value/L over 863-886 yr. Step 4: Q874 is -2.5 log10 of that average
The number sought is -0.06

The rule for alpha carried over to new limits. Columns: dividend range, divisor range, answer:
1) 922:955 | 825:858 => 0.84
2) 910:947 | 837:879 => 0.88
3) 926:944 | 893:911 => 0.79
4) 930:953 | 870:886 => 0.80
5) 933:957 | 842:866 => 0.78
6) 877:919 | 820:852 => 1.03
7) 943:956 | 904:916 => 0.72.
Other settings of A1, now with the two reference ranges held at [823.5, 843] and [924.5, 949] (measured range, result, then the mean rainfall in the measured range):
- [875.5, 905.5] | -4.64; 414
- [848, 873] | -2.20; 411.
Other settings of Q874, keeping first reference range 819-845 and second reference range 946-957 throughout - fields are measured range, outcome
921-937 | -0.09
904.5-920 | -0.21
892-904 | -0.24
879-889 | -0.12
